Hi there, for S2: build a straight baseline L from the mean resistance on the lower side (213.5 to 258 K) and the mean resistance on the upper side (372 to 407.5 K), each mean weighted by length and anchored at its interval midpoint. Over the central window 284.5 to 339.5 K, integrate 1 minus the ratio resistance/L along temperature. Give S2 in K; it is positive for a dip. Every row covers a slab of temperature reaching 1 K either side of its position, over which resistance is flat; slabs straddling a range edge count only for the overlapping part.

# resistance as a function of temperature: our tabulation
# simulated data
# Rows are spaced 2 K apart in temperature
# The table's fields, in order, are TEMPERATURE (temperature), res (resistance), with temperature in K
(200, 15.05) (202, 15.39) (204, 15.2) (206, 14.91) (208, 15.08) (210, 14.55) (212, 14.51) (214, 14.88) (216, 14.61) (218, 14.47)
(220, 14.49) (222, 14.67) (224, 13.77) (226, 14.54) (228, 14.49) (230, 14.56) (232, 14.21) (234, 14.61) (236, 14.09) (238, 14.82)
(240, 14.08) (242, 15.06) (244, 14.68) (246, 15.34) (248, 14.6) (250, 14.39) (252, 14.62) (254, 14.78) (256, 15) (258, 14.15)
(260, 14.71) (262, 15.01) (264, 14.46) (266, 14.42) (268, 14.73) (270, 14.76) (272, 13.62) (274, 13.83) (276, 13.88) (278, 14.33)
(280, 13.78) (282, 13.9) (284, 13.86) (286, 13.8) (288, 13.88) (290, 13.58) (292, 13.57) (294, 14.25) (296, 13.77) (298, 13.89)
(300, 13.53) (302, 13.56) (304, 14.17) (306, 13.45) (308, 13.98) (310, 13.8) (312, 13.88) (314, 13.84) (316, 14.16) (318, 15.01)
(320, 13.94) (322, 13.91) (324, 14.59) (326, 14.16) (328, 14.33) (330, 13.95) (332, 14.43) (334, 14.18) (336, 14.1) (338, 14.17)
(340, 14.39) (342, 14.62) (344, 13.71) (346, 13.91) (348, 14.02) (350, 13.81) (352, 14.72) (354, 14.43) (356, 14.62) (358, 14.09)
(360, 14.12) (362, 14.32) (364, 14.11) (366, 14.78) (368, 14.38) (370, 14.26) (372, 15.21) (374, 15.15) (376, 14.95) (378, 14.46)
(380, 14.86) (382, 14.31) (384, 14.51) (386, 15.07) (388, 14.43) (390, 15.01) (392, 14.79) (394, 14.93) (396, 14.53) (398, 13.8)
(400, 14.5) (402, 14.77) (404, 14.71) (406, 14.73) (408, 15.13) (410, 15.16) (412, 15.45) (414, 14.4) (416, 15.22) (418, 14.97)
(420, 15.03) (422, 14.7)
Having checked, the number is 2.4 K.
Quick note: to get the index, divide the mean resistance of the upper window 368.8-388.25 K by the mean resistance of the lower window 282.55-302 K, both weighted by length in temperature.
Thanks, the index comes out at 1.07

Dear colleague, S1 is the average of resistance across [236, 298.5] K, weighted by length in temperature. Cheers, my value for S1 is 14.3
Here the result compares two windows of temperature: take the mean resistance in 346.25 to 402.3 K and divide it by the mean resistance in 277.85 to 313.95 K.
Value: 1.05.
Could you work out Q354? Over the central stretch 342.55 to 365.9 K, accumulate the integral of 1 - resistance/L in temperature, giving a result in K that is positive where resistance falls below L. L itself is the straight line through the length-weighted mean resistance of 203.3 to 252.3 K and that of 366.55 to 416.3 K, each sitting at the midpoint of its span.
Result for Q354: 0.8 K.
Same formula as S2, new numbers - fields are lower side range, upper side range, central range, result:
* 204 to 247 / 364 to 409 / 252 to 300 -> 1.5 K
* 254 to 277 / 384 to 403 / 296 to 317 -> 1.0 K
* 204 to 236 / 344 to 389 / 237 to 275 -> -0.1 K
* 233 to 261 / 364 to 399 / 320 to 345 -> 0.8 K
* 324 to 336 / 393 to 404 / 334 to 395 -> -0.4 K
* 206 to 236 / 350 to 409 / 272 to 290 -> 0.8 K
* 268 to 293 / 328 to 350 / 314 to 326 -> -0.2 K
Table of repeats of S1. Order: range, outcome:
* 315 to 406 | 14.4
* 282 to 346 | 14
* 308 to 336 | 14.2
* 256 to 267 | 14.6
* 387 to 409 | 14.7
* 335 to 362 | 14.2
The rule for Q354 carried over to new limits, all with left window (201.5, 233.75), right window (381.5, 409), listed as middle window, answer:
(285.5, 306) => 1.21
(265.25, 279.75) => 0.44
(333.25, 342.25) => 0.24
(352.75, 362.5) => 0.22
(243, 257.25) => -0.12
